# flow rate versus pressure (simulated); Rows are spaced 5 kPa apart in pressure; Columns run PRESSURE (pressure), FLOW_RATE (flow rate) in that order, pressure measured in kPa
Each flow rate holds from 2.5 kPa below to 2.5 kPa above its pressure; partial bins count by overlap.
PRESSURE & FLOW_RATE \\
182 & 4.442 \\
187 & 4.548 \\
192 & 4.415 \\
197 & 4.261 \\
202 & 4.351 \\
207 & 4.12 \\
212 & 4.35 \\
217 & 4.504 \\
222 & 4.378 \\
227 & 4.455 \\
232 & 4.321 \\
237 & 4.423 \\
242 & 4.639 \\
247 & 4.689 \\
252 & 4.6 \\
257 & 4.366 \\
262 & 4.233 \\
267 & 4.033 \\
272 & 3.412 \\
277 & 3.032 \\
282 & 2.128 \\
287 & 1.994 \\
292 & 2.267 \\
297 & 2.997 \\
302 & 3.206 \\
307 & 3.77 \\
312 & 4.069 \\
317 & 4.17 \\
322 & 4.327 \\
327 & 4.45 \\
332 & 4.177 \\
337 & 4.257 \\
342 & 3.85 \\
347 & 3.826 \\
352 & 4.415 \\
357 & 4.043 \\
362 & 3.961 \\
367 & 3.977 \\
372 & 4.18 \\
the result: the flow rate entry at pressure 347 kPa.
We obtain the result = 3.826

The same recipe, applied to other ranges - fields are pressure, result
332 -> 4.177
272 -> 3.412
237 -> 4.423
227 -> 4.455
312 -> 4.069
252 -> 4.6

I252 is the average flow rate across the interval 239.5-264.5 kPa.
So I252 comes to 4.51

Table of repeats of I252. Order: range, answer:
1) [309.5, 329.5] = 4.25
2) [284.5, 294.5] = 2.13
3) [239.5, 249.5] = 4.66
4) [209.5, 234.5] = 4.4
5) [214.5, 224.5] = 4.44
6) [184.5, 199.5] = 4.41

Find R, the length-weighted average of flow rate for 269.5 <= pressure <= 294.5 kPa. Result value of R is 2.57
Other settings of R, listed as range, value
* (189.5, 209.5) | 4.29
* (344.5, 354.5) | 4.12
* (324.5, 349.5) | 4.11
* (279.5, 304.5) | 2.52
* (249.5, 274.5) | 4.13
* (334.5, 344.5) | 4.05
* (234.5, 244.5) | 4.53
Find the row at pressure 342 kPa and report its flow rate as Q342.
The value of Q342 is 3.85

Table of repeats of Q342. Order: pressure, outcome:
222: 4.378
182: 4.442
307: 3.77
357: 4.043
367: 3.977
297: 2.997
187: 4.548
